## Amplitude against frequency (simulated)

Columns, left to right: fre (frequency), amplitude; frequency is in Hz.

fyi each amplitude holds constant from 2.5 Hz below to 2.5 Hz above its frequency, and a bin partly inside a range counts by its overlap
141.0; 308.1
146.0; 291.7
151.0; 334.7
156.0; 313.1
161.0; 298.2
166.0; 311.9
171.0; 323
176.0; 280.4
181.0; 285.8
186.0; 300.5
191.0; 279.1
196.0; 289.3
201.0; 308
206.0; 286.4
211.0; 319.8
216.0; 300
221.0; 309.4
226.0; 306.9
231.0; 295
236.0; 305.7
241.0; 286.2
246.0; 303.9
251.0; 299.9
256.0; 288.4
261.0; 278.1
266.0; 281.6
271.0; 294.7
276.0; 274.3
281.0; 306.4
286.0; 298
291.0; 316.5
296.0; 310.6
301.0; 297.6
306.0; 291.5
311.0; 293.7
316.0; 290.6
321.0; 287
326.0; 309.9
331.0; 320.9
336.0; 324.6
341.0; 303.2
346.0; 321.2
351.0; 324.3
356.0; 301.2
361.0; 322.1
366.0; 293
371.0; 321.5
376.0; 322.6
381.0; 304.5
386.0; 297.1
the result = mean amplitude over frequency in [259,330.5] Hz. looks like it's 296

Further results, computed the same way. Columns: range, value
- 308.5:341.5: 304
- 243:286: 291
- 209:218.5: 309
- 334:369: 313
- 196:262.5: 299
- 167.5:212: 296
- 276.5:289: 298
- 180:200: 290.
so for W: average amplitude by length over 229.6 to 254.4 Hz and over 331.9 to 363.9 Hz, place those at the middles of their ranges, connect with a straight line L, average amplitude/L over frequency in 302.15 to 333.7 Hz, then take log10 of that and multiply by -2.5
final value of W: 0.042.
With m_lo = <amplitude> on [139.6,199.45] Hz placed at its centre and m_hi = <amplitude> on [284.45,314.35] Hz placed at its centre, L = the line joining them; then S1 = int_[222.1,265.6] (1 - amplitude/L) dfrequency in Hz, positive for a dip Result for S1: 0.9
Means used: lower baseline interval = 301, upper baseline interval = 301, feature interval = 295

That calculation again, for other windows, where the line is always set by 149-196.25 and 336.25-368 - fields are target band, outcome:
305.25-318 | 0.7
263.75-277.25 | 1.0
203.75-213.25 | 0.0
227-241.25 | 0.3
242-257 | 0.4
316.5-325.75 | 0.5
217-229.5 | -0.1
